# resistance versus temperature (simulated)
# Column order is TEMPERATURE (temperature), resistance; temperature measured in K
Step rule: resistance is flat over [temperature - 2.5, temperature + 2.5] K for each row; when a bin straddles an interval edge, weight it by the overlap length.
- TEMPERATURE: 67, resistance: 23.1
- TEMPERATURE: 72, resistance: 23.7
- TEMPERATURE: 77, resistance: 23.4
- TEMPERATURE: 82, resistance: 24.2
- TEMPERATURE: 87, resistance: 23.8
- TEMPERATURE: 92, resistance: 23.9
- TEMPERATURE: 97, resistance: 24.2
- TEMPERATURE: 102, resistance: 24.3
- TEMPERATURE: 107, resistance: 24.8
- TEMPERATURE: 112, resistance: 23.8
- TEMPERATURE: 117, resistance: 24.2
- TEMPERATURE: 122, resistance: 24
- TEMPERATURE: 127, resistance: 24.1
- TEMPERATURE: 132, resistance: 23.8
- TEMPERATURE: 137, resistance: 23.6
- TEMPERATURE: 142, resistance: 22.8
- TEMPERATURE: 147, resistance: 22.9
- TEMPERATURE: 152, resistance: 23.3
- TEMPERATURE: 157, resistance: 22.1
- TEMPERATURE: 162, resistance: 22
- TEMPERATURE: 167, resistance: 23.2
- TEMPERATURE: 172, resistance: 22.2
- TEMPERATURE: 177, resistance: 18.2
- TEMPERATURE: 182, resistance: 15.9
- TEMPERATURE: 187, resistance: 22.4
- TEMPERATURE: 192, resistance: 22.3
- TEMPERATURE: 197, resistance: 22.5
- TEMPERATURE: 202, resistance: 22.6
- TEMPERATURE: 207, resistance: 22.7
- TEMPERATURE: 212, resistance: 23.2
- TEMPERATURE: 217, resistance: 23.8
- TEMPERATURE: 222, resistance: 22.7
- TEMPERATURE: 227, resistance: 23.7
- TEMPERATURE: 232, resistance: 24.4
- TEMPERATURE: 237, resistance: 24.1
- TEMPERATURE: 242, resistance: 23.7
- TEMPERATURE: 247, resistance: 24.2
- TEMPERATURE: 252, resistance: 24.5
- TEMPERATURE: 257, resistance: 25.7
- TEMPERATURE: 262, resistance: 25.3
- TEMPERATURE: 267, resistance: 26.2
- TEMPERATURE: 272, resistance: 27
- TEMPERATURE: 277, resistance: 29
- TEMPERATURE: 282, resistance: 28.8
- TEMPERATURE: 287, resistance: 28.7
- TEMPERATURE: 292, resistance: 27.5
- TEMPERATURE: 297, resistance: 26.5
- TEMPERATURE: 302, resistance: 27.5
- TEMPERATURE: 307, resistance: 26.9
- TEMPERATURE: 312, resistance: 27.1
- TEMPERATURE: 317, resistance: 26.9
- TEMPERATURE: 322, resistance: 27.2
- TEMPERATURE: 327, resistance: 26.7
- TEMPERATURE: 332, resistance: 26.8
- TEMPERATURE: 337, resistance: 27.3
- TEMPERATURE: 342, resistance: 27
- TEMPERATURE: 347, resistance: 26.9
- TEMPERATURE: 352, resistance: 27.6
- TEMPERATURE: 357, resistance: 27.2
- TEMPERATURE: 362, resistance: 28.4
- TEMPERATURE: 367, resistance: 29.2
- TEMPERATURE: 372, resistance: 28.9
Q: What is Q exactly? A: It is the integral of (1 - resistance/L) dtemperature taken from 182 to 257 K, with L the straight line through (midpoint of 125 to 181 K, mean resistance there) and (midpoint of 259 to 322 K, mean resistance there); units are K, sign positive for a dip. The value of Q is 4.79 K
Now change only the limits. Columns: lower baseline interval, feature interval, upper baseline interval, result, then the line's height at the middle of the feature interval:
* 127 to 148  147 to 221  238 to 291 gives 7.6 K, 24.5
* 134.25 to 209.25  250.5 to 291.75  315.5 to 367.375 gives -3.1 K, 25.1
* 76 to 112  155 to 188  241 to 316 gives 5.8 K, 25.2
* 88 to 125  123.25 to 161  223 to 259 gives 1.5 K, 24.2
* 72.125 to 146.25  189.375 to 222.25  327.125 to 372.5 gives 3.3 K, 25.4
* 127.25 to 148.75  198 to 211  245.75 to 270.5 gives 0.9 K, 24.4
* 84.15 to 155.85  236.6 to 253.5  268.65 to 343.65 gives 1.4 K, 26.2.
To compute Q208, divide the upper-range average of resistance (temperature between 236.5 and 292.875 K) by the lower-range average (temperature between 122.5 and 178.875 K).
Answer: 1.2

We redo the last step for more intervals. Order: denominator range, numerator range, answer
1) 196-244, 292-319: 1.16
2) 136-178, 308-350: 1.21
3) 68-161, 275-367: 1.16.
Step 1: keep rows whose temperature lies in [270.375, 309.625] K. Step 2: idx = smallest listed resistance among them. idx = 26.5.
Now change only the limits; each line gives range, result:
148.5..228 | 15.9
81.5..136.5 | 23.8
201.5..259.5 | 22.6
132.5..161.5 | 22.1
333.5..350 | 26.9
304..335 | 26.7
